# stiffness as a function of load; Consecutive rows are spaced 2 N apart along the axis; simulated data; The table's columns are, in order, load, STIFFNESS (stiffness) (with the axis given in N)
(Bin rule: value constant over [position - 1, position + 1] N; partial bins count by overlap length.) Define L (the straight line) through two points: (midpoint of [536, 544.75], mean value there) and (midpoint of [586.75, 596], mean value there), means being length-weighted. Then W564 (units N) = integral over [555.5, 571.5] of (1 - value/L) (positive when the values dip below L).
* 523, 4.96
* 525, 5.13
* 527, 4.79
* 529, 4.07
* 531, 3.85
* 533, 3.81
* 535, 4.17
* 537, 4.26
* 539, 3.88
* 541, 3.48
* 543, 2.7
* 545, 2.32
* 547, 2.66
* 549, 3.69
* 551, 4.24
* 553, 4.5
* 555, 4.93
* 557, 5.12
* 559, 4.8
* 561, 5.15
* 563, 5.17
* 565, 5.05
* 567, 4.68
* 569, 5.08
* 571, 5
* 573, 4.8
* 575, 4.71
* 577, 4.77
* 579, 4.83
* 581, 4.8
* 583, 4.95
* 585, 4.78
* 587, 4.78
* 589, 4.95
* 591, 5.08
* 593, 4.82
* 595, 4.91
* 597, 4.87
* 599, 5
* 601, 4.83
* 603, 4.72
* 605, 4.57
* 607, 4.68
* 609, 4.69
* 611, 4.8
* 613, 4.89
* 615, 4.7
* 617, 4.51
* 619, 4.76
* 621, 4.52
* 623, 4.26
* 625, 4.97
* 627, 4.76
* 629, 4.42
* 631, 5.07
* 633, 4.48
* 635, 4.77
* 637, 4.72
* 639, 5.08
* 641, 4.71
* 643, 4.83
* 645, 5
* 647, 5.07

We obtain -3.4 N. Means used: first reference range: 3.47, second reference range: 4.92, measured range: 5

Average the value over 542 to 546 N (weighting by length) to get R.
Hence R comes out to 2.51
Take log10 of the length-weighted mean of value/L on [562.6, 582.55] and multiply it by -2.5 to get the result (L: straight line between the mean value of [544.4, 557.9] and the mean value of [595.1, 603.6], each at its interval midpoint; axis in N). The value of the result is -0.12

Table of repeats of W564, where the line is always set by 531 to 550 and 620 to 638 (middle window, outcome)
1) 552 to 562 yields -3.3 N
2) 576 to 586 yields -2.0 N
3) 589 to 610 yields -2.8 N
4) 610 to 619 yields -0.5 N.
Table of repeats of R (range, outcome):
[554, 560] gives 4.95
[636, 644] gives 4.84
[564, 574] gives 4.92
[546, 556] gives 4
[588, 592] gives 5.02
